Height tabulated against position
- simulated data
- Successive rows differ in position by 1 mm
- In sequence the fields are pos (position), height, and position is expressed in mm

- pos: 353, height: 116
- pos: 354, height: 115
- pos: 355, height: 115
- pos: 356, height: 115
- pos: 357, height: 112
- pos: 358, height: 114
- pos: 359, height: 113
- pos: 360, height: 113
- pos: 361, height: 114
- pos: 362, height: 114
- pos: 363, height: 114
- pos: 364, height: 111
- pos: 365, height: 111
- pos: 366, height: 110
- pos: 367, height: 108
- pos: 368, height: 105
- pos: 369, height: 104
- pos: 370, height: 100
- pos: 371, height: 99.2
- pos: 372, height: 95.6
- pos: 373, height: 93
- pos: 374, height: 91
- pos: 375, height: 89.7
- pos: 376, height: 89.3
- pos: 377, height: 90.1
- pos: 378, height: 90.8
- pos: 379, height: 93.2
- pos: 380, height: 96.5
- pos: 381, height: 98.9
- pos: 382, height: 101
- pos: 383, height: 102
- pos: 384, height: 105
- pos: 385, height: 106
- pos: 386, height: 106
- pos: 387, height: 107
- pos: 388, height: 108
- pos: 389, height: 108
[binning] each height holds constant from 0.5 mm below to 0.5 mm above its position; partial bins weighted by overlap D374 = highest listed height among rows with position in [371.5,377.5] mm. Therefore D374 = 95.6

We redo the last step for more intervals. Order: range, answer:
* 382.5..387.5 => 107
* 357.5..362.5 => 114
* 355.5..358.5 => 115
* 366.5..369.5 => 108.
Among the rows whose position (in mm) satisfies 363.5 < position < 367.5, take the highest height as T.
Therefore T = 111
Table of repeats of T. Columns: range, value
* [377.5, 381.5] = 98.9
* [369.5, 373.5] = 100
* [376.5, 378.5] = 90.8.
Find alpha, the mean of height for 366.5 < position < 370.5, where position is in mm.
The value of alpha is 104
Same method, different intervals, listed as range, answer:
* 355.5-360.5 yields 113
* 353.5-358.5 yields 114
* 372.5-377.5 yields 90.6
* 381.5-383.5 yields 102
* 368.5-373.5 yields 98.4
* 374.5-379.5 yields 90.6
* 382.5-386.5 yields 105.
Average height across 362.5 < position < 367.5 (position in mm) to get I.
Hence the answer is 111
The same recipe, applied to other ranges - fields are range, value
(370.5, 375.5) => 93.7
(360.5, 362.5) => 114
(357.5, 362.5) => 114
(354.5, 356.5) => 115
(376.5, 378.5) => 90.4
